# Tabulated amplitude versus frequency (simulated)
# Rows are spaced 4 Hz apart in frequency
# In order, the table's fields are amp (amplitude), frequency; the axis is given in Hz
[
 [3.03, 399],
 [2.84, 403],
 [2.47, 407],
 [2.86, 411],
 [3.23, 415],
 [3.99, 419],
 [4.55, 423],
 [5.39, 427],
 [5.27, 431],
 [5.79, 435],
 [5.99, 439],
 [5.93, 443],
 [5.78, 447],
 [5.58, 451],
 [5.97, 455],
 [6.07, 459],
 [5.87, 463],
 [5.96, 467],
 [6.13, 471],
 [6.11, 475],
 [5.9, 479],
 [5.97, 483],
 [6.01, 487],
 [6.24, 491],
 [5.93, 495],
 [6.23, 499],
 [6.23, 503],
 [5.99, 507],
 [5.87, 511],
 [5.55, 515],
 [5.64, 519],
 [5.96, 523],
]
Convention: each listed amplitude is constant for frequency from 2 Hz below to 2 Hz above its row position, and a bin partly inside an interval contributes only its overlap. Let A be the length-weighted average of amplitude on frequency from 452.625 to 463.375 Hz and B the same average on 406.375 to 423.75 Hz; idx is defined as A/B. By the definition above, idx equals 1.7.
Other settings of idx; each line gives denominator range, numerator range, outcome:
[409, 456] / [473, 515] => 1.20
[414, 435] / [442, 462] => 1.26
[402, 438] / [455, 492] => 1.46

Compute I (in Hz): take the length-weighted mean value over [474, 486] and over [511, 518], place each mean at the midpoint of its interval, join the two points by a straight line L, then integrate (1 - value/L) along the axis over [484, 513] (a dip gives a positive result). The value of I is -1.3 Hz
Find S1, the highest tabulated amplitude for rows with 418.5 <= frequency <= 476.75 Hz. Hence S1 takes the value 6.13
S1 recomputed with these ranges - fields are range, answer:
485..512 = 6.24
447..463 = 6.07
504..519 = 5.99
